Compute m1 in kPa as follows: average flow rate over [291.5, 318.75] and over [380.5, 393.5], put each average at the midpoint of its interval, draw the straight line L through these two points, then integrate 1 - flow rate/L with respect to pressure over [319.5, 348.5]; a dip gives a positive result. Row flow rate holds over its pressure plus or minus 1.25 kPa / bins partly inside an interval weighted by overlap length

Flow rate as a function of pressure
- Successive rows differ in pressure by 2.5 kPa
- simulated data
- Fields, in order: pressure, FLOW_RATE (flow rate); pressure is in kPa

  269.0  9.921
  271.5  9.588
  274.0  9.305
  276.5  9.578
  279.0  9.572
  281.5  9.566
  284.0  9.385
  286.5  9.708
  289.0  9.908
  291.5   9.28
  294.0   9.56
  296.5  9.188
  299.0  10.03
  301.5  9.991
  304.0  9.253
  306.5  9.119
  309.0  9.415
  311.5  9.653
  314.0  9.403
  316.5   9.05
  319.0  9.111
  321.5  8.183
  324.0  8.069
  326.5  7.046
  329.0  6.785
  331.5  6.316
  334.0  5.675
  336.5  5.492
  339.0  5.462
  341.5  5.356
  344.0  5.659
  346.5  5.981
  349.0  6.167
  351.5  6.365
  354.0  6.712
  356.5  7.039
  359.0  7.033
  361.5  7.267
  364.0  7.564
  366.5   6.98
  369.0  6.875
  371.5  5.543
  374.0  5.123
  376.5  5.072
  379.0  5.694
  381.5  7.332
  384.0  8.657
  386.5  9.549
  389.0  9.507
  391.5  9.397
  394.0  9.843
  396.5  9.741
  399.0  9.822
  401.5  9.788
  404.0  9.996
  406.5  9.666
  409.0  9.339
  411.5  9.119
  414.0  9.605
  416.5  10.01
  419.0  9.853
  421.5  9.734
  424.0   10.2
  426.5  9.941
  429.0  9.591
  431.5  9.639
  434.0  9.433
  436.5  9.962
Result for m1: 8.91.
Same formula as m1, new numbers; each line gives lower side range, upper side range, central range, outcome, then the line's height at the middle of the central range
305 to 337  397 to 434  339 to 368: 7.1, 8.6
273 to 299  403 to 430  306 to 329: 2.2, 9.58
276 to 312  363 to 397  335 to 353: 5.6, 8.41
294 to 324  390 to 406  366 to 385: 6.5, 9.63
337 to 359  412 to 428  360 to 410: -0.2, 8.04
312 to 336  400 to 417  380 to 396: 0.3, 9.17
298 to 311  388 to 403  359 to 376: 5.5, 9.65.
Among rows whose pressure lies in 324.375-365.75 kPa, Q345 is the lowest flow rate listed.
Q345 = 5.356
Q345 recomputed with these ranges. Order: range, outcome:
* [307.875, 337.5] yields 5.492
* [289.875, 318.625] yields 9.05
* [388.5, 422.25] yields 9.119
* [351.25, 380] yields 5.072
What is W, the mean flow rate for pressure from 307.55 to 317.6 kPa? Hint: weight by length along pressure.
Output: 9.38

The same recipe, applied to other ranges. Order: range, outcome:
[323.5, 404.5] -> 7.21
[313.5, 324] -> 8.8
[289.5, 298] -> 9.41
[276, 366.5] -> 8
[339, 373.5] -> 6.44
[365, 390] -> 7.01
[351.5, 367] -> 7.05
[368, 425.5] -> 8.69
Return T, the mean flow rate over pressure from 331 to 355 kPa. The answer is 5.9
